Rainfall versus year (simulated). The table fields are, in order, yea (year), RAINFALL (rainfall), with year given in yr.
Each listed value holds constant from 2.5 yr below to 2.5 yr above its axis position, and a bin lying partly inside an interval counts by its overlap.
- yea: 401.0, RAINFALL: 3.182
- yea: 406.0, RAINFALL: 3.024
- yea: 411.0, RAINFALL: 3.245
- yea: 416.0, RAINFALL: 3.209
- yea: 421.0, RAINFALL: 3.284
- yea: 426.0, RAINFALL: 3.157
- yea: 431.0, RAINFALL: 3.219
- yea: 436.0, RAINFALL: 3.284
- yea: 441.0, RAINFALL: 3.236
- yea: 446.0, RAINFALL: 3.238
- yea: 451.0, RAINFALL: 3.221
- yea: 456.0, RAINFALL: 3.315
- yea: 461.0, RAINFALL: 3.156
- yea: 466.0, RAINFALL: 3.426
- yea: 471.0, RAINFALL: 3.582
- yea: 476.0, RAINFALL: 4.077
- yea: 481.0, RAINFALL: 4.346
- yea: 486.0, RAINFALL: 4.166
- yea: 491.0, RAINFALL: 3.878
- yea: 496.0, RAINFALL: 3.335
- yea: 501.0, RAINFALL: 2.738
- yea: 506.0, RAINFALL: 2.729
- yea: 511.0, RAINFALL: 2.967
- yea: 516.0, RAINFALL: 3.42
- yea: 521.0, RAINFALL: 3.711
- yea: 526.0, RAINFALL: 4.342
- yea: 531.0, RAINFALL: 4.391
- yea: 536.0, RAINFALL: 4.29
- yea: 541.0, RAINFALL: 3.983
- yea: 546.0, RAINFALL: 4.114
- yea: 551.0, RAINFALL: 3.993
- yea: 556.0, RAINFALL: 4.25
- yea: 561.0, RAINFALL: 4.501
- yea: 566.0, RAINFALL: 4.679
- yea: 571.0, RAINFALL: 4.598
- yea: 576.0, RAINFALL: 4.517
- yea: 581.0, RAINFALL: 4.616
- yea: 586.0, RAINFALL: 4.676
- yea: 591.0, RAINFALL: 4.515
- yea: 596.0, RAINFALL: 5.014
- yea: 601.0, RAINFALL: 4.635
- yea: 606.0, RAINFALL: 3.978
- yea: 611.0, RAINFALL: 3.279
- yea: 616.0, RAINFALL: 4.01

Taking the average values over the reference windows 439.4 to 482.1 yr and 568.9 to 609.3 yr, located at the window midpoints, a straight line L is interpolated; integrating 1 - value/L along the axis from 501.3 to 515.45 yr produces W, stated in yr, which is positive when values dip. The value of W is 3.5 yr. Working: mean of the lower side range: 3.49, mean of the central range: 2.91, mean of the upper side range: 4.54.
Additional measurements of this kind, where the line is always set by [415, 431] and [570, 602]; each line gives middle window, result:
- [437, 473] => 2.0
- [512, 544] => 1.3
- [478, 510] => 2.6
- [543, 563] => 0.8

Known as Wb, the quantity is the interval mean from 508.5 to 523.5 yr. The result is 3.37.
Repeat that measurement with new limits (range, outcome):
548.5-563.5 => 4.25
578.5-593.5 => 4.6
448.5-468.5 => 3.28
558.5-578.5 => 4.57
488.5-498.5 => 3.61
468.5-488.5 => 4.04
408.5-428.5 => 3.22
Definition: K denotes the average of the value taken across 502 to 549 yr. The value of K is 3.74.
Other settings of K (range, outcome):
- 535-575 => 4.31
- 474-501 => 3.85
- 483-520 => 3.35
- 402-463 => 3.22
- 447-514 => 3.45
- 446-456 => 3.25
